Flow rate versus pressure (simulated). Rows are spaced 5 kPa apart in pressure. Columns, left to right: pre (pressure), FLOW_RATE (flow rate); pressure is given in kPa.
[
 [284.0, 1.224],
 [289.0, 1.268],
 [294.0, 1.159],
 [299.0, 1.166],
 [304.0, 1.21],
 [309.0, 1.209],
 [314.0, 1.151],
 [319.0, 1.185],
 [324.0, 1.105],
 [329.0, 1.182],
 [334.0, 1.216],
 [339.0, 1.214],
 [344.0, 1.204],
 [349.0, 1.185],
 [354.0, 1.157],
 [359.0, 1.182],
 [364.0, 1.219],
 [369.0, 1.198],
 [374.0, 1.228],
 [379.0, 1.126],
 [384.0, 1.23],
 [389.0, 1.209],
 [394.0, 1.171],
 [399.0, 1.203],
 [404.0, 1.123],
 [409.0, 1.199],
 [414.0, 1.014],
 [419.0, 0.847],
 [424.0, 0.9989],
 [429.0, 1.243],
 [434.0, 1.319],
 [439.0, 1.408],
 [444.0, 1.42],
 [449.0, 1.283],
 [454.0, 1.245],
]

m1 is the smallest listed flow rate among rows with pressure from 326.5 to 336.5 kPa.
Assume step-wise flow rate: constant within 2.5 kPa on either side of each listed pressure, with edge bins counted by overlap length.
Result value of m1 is 1.182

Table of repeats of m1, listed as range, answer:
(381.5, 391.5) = 1.209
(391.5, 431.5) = 0.847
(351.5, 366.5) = 1.157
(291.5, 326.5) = 1.105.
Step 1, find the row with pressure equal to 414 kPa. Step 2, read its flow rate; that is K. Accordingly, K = 1.014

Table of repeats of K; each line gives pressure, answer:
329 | 1.182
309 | 1.209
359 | 1.182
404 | 1.123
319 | 1.185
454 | 1.245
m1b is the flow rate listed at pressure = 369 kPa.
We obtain 1.198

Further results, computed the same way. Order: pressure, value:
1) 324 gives 1.105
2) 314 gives 1.151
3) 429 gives 1.243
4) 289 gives 1.268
